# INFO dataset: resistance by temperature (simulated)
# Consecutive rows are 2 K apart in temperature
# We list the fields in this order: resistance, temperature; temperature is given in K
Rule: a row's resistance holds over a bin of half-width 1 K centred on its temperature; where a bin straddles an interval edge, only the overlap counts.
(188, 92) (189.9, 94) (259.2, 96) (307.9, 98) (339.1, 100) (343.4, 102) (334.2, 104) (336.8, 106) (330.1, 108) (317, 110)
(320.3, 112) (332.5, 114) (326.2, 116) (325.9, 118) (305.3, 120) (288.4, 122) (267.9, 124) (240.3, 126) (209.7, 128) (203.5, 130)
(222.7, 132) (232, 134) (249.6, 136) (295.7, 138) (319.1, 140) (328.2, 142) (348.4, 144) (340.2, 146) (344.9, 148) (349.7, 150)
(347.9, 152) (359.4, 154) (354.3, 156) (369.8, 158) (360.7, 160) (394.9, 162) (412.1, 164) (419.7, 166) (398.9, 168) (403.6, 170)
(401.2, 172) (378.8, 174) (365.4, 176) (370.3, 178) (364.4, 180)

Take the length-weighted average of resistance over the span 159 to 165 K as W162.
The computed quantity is 389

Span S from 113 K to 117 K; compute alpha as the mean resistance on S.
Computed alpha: 329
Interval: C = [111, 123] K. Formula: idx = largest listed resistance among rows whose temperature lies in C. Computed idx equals 332.5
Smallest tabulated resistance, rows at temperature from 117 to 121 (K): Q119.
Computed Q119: 305.3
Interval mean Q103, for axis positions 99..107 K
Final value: 338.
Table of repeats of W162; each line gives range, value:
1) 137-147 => 326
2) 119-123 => 297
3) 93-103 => 288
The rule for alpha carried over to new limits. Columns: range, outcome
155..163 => 370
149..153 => 349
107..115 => 325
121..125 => 278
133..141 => 274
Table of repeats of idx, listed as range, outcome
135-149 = 348.4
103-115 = 336.8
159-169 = 419.7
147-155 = 359.4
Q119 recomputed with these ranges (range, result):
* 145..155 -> 340.2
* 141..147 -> 328.2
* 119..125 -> 267.9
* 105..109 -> 330.1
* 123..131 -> 203.5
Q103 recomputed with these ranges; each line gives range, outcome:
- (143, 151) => 346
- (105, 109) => 333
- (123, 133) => 229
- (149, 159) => 356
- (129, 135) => 219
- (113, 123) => 316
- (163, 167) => 416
